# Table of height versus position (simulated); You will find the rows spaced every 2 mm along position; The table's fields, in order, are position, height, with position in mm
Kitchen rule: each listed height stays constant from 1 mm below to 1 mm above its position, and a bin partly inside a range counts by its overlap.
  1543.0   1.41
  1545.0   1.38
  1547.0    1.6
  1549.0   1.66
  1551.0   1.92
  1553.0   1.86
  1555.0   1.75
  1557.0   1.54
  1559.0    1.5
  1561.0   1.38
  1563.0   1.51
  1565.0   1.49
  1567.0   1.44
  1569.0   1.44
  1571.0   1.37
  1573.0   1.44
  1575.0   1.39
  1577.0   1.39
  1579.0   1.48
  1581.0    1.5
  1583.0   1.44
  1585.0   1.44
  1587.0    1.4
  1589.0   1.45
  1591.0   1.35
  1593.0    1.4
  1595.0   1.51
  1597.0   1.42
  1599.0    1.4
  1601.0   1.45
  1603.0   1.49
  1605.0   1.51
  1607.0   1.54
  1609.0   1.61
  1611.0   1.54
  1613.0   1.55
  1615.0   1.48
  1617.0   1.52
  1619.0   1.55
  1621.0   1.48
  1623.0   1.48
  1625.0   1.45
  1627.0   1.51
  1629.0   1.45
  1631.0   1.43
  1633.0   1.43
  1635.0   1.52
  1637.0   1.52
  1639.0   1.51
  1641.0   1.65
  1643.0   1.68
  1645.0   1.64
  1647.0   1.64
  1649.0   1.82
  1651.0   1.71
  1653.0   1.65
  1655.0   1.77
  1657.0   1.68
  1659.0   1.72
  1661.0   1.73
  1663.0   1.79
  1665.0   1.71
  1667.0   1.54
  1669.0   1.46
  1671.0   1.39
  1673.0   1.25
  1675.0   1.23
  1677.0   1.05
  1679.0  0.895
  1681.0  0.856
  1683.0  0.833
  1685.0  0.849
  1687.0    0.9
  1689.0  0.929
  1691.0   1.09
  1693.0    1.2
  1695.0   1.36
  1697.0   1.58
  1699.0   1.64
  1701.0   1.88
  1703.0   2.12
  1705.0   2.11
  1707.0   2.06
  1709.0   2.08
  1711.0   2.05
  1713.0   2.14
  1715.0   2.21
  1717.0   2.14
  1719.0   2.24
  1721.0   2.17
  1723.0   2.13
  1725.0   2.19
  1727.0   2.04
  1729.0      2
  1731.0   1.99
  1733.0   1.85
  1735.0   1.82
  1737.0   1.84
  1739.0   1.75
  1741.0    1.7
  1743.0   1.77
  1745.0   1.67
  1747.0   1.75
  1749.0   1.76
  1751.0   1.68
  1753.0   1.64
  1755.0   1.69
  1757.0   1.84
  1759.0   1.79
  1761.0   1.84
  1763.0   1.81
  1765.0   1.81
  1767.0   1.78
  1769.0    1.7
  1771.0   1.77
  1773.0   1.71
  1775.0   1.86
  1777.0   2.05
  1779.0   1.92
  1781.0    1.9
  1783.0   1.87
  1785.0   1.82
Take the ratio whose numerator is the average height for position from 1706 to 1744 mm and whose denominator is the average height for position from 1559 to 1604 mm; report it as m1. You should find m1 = 1.40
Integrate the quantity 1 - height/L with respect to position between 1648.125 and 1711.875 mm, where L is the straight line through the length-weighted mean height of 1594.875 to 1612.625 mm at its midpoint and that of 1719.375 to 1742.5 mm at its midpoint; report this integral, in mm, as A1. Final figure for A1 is 9.91 mm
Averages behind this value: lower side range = 1.5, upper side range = 1.96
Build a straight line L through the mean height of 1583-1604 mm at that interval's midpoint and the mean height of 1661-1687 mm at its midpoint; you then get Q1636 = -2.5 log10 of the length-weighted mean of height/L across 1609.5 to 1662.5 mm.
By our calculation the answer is -0.19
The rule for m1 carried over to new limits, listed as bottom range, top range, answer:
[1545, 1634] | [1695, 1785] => 1.26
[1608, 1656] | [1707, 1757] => 1.23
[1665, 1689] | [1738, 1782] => 1.57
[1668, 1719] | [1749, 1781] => 1.19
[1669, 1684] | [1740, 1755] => 1.56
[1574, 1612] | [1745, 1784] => 1.23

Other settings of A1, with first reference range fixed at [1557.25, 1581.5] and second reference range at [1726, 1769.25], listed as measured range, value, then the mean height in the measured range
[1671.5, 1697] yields 9.3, 1.07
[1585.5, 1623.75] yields 0.9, 1.48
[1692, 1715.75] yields -2.1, 1.87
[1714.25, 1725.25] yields -2.7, 2.18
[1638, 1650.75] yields -0.5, 1.66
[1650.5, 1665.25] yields -0.9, 1.72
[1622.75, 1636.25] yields 0.8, 1.47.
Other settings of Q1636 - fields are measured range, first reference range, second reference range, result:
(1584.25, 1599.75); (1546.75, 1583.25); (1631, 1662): 0.11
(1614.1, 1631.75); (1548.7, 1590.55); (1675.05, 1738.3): 0.06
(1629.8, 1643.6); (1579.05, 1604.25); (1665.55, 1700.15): -0.16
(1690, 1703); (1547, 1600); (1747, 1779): 0.12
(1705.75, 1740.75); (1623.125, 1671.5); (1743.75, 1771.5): -0.19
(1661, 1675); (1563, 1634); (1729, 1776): 0.06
